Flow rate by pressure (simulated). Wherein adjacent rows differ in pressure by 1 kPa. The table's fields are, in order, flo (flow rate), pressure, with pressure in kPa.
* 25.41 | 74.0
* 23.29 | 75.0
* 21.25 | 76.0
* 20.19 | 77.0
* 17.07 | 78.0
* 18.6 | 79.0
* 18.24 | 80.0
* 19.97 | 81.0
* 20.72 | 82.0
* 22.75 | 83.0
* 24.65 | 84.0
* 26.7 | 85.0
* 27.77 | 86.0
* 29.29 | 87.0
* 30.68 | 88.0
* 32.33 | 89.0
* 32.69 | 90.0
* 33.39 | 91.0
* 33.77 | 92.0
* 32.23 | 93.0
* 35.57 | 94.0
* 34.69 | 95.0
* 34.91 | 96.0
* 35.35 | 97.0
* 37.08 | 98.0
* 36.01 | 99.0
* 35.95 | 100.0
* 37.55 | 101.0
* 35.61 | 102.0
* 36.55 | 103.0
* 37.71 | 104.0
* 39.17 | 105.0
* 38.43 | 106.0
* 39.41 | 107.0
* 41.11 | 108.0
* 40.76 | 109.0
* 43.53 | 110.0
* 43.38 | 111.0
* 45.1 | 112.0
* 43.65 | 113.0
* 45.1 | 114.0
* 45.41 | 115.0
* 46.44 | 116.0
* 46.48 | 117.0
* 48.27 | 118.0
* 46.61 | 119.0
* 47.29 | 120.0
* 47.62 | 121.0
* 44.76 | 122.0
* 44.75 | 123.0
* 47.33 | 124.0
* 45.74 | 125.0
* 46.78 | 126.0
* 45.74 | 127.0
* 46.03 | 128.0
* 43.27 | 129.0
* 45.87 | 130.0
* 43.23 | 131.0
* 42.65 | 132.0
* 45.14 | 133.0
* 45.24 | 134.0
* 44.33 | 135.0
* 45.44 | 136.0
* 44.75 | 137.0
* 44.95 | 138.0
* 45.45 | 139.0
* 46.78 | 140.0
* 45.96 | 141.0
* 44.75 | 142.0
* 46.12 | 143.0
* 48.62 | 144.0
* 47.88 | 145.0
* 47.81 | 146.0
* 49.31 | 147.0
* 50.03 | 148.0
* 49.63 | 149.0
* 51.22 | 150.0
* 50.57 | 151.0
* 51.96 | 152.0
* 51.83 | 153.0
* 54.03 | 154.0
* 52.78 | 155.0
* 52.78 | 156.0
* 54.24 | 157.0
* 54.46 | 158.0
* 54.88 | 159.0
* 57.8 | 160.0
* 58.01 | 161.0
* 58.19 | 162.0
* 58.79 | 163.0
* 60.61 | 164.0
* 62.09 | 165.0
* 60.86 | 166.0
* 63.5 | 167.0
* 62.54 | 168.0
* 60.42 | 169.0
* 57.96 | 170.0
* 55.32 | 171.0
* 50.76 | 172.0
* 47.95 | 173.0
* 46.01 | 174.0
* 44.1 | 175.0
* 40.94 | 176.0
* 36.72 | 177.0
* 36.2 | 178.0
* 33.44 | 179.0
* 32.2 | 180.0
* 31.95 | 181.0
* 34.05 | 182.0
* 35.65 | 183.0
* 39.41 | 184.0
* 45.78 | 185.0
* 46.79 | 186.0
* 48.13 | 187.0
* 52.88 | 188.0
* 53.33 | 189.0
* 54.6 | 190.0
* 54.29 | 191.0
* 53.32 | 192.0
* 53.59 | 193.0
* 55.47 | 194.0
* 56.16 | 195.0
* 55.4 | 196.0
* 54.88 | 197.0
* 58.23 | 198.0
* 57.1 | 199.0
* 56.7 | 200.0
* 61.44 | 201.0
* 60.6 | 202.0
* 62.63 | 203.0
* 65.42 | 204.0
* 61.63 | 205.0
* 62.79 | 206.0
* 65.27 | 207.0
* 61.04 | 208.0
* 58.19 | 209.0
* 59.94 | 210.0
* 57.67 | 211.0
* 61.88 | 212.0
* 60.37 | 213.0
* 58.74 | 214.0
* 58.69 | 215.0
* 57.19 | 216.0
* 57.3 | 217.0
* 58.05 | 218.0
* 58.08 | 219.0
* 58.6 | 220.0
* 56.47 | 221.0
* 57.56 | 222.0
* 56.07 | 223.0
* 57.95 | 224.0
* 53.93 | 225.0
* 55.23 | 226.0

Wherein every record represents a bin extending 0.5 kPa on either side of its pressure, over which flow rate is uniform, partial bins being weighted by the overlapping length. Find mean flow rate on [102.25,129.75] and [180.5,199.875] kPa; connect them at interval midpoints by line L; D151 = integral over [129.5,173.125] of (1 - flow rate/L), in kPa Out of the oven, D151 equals -4.53 kPa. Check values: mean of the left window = 43.9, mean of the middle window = 51.6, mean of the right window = 49.7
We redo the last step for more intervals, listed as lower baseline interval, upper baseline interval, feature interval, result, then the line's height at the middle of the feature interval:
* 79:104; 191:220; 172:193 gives 3.7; 53.1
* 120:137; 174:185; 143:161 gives -4.4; 41.6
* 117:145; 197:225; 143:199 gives 1.7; 52.5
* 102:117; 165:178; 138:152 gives -0.1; 47.6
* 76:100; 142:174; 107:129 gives -3.2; 39.4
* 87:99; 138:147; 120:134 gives -0.9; 42.7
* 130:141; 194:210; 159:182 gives 0.8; 52.7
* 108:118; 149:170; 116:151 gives 2.3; 49.7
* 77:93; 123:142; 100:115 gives -2.3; 35.1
